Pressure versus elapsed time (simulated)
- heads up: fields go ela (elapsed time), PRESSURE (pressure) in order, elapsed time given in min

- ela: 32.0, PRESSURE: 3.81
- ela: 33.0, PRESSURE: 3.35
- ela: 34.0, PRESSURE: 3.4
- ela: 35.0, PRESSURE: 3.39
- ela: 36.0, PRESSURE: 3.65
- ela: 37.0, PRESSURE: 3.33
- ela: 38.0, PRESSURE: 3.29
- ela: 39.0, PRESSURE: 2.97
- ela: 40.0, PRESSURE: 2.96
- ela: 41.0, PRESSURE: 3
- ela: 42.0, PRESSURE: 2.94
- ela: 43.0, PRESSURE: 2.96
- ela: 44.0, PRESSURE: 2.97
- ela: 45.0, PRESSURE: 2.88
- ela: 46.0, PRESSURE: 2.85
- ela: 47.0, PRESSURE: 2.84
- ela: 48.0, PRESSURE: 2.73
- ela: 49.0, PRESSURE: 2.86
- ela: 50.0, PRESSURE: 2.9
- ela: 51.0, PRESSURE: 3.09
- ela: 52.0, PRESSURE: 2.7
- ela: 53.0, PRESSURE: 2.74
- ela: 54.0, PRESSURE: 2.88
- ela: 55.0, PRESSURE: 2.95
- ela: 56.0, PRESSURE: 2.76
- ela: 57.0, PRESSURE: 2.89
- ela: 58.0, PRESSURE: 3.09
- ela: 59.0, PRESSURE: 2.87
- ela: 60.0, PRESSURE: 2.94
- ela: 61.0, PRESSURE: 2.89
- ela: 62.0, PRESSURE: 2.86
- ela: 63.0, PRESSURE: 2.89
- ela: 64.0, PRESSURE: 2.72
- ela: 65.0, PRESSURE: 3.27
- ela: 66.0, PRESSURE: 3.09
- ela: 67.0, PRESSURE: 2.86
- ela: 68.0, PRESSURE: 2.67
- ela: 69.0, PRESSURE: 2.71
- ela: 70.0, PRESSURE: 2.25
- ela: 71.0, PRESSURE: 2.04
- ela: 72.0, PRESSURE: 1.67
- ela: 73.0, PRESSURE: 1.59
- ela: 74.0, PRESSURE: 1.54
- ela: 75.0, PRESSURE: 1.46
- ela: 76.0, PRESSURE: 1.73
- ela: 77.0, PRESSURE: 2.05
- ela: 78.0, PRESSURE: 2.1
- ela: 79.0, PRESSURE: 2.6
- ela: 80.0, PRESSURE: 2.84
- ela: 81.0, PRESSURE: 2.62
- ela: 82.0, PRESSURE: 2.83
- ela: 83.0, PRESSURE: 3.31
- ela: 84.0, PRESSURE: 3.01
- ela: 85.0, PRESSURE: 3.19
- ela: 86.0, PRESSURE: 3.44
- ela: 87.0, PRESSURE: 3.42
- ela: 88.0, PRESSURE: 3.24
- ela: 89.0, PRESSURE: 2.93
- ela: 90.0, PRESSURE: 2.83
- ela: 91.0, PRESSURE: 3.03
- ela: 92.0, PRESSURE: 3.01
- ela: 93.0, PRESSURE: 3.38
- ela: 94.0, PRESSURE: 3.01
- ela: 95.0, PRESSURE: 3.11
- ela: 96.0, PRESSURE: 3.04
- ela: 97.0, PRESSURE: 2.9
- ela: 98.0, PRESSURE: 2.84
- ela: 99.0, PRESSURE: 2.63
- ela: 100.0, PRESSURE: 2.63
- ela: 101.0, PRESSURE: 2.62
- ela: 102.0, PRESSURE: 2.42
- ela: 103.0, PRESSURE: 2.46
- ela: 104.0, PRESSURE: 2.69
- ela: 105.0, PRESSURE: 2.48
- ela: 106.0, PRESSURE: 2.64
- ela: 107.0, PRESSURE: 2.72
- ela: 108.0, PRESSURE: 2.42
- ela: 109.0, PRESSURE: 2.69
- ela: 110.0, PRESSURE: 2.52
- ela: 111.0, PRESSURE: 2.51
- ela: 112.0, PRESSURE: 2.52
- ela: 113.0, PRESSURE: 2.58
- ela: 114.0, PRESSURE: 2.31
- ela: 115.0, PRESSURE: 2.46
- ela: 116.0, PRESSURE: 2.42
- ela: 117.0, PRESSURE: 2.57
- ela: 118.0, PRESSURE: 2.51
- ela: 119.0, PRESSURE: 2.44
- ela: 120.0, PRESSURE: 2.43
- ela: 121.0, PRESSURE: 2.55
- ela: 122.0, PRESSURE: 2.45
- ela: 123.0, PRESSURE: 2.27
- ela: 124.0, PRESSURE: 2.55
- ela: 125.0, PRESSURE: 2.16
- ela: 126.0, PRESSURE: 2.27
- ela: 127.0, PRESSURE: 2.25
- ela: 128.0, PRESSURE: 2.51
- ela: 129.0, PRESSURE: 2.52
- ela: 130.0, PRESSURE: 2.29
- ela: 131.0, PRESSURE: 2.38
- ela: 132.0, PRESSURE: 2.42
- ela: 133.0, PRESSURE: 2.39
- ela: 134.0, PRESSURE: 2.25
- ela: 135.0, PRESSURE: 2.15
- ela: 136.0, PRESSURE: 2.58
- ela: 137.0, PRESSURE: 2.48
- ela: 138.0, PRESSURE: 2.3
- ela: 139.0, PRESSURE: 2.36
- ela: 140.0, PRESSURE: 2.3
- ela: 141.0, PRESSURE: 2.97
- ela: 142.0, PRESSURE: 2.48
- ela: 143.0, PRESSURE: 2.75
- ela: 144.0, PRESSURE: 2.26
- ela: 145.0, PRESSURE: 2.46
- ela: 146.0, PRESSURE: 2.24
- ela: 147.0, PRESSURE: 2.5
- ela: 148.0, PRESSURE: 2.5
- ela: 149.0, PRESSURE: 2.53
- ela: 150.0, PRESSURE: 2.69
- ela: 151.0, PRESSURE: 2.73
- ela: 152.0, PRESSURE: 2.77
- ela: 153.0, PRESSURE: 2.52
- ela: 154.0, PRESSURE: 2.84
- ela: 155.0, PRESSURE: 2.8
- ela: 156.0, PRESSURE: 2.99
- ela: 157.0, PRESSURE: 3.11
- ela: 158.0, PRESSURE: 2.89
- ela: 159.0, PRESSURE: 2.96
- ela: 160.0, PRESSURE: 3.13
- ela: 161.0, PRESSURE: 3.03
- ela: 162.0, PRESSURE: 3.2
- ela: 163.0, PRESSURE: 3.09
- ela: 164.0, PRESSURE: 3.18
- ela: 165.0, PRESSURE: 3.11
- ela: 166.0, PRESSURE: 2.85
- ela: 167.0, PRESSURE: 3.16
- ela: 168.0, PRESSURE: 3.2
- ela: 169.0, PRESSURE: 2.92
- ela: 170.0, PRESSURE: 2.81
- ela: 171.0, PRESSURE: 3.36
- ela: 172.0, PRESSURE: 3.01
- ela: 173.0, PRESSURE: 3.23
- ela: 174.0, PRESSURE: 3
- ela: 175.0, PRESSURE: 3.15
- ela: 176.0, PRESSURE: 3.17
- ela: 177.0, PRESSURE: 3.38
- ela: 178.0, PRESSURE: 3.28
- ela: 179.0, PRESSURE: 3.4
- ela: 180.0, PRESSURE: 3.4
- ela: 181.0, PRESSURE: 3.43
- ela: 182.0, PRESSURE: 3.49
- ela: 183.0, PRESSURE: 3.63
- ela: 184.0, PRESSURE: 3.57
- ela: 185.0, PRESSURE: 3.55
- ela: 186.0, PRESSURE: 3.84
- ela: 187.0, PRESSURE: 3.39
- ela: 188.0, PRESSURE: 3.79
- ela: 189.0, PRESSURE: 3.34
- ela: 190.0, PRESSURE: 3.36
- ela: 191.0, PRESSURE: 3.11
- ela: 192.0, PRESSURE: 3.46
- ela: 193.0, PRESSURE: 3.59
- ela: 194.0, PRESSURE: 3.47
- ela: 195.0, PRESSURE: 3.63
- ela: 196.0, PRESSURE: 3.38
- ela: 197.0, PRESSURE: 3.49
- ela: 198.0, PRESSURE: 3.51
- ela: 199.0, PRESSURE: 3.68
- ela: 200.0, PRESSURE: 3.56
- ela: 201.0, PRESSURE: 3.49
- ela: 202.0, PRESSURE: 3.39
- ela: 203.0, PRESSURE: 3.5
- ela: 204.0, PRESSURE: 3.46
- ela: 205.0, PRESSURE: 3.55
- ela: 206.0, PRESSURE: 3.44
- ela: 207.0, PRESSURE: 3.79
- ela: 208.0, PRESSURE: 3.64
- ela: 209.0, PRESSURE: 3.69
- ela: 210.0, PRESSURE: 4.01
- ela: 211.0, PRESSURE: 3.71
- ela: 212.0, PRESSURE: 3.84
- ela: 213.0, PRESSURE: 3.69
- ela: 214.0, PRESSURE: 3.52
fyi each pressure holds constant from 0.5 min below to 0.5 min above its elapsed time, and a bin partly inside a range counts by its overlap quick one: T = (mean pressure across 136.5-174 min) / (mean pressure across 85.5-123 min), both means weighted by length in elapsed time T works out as 1.0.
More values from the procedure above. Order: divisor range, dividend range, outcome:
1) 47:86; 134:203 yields 1.16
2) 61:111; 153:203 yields 1.23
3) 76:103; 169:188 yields 1.17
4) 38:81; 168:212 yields 1.29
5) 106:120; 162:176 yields 1.23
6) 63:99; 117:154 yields 0.91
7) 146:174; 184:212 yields 1.22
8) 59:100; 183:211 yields 1.31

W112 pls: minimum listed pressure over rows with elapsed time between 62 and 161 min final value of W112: 1.46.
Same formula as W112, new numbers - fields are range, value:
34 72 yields 1.67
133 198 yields 2.15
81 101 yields 2.62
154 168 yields 2.8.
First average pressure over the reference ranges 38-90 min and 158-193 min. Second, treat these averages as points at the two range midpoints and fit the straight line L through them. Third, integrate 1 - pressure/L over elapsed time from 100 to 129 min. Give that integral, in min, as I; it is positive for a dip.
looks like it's 4.82 min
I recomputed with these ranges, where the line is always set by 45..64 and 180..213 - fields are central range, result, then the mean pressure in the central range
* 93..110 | 2.1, 2.72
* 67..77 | 3.2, 2.01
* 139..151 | 2.9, 2.52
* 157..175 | 1.8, 3.07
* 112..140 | 7.1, 2.4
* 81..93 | -0.3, 3.1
